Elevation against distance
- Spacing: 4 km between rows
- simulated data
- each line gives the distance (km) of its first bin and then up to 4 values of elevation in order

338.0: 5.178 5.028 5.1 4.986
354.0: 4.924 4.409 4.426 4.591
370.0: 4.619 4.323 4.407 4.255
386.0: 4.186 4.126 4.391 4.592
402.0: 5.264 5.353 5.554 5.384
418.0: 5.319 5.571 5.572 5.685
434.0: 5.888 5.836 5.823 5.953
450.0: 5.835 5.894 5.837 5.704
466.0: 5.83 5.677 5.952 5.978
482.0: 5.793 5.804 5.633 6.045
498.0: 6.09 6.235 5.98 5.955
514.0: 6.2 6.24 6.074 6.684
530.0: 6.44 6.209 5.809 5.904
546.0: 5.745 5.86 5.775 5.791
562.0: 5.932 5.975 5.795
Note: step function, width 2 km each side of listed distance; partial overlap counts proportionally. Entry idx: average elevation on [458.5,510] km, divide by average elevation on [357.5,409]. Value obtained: 1.29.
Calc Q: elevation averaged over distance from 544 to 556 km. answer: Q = 5.79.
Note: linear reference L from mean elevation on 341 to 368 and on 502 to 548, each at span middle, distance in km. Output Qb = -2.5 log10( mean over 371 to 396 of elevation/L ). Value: 0.16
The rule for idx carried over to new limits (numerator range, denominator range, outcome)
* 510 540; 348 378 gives 1.35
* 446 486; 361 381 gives 1.31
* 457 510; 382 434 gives 1.16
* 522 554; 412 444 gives 1.08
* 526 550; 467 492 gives 1.04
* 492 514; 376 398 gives 1.41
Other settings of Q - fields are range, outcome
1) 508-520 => 6.13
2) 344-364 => 4.77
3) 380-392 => 4.19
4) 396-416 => 5.23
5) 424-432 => 5.63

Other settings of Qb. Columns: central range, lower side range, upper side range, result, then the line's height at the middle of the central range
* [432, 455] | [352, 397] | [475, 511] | -0.11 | 5.31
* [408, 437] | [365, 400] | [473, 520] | -0.13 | 4.95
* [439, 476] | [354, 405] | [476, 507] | -0.06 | 5.51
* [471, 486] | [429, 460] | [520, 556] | 0.01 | 5.92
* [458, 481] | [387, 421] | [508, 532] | -0.02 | 5.71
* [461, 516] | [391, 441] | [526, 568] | -0.04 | 5.7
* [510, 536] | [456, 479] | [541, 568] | -0.08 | 5.84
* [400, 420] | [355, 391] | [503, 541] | -0.12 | 4.83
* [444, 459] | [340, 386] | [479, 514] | -0.07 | 5.51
